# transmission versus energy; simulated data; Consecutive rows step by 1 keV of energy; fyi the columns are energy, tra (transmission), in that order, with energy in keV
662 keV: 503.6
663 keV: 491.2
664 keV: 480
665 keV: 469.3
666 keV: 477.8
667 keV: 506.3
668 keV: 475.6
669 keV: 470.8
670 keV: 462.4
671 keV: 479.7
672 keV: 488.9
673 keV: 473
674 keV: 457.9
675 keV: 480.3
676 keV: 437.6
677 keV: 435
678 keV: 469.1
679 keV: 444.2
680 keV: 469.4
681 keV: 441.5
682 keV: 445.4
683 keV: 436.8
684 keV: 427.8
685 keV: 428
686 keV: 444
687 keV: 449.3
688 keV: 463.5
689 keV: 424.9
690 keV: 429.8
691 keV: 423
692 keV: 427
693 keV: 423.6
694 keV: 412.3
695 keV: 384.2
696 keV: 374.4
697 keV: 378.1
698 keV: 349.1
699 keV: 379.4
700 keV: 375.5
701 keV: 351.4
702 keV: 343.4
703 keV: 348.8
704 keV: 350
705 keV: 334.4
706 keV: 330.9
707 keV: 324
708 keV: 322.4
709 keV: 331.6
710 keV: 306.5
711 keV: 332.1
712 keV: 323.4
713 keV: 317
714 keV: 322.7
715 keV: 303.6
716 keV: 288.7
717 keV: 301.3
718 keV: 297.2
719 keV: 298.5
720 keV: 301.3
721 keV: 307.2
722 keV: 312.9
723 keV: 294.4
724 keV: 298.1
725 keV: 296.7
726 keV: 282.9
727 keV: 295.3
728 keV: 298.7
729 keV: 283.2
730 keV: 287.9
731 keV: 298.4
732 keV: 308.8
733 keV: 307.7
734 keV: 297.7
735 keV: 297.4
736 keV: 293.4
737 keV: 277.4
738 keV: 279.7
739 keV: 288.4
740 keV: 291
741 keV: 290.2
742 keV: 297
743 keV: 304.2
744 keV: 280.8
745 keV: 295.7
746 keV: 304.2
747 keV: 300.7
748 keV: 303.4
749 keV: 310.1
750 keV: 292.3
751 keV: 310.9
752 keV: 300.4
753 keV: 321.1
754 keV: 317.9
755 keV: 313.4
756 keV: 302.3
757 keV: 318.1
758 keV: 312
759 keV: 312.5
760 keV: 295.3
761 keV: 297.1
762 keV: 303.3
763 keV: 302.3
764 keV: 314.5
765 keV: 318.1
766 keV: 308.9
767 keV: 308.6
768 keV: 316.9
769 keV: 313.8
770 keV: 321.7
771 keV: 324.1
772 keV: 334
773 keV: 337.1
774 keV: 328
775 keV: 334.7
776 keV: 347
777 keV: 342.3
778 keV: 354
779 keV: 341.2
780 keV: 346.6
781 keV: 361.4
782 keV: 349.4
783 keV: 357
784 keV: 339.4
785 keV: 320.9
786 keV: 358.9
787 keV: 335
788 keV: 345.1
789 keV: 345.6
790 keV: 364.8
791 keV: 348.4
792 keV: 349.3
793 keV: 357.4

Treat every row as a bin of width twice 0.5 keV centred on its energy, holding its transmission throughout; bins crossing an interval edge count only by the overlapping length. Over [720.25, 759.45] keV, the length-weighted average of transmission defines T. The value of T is 300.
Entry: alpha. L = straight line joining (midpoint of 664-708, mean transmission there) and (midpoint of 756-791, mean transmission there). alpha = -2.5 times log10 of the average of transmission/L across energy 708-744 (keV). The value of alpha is 0.26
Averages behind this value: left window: 423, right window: 330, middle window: 300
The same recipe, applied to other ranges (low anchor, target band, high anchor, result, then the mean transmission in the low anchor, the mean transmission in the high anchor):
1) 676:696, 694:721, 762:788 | 0.222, 434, 332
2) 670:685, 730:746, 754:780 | 0.232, 455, 321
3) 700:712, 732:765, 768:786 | 0.122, 335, 338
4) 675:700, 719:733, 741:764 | 0.186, 425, 304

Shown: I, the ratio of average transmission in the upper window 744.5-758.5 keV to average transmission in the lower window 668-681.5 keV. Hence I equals 0.7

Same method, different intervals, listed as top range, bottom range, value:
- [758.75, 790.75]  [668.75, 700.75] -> 0.76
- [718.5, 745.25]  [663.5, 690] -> 0.64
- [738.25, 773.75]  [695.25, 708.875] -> 0.88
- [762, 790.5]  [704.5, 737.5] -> 1.09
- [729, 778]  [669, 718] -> 0.78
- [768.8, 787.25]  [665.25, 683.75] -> 0.73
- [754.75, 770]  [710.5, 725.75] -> 1.01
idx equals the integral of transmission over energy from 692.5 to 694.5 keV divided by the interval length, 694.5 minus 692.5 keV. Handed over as 418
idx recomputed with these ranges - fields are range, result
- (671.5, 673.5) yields 481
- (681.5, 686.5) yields 436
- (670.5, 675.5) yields 476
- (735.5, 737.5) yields 285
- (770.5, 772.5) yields 329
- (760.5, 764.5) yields 304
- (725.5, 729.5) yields 290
